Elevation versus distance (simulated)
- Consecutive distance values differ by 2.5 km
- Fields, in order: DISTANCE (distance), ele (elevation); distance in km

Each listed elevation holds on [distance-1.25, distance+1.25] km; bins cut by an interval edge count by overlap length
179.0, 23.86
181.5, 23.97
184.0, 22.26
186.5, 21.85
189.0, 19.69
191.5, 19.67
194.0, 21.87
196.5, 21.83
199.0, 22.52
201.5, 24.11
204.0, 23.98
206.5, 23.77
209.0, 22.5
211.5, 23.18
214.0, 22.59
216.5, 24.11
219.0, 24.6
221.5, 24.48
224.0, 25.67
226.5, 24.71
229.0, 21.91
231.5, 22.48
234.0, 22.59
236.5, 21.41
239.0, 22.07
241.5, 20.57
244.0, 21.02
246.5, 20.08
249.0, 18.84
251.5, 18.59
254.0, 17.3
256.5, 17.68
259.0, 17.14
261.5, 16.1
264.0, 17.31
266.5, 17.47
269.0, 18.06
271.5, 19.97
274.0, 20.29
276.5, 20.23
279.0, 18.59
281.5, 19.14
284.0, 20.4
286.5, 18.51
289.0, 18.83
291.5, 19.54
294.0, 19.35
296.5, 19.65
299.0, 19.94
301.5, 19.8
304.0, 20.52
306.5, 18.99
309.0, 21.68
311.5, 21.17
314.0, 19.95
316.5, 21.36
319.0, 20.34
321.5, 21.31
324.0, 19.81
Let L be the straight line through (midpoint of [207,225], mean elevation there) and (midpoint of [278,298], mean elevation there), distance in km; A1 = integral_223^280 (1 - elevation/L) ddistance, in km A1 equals 4.3 km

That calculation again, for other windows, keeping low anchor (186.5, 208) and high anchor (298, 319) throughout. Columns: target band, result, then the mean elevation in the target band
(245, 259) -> 1.9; 18.4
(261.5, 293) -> 3.0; 18.9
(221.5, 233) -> -1.1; 23.8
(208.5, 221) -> -0.9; 23.5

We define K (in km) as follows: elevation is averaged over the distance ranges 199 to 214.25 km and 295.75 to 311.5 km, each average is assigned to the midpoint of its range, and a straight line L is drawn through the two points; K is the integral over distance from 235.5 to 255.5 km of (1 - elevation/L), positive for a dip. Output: 1.9 km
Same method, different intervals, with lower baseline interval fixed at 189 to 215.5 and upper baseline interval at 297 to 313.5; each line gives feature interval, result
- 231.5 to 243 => 0.0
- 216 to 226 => -1.2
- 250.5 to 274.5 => 3.7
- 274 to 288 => 0.9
